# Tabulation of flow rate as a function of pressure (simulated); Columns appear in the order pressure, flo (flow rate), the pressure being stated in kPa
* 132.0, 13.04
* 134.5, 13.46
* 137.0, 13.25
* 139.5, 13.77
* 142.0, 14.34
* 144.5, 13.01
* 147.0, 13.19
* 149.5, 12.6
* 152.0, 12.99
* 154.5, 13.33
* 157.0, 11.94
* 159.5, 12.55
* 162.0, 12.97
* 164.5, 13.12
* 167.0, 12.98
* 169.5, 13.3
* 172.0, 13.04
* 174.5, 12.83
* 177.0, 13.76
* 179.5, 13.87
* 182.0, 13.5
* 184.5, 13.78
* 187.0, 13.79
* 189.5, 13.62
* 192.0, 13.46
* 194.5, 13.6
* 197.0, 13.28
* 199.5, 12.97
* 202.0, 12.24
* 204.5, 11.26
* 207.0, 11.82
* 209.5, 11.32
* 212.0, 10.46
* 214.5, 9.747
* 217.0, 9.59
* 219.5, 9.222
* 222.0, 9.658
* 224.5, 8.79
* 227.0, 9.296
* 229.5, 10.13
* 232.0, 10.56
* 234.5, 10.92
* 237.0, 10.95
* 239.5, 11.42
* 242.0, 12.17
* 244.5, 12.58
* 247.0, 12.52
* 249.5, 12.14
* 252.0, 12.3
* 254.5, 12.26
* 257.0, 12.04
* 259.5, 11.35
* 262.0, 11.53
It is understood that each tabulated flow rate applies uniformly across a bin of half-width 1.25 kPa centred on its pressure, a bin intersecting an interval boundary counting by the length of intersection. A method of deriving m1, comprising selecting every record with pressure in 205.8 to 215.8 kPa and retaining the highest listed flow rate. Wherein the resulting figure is 11.82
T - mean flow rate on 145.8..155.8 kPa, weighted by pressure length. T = 13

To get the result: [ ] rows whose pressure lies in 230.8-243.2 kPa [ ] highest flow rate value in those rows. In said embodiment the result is 12.17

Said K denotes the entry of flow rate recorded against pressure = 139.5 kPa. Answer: 13.77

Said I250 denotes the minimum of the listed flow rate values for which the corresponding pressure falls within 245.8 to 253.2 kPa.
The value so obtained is 12.14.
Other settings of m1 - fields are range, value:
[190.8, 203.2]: 13.6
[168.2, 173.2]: 13.3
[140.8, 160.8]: 14.34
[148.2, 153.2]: 12.99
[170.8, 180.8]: 13.87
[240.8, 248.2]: 12.58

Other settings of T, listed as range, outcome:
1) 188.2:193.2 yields 13.5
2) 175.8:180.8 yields 13.8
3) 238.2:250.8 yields 12.2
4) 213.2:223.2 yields 9.56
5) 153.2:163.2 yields 12.7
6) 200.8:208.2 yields 11.8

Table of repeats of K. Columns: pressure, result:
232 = 10.56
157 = 11.94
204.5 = 11.26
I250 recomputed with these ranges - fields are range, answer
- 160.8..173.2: 12.97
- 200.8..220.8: 9.222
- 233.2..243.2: 10.92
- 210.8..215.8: 9.747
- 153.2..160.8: 11.94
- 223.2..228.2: 8.79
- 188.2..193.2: 13.46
